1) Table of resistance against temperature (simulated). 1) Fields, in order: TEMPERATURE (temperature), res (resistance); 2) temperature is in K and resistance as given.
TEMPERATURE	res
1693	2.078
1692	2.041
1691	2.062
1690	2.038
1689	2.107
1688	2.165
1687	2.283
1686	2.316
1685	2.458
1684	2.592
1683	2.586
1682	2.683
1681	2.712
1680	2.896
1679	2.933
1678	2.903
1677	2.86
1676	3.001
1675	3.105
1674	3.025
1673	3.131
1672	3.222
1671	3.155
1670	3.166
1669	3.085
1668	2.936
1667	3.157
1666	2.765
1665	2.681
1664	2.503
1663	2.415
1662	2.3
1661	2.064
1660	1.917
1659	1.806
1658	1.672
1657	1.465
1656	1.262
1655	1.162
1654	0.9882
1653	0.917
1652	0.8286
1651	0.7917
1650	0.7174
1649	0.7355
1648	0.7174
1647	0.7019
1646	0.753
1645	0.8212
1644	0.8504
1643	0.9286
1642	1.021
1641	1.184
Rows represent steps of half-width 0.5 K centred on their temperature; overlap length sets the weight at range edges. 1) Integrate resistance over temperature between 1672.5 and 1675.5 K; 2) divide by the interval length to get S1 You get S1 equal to 3.09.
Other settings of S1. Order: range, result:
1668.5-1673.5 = 3.15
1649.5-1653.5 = 0.814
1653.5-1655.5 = 1.08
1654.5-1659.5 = 1.47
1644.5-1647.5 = 0.759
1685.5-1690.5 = 2.18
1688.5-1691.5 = 2.07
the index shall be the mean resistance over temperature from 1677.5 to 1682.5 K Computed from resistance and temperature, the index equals 2.83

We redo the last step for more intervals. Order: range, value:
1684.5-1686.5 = 2.39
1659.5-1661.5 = 1.99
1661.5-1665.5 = 2.47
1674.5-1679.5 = 2.96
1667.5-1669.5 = 3.01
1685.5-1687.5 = 2.3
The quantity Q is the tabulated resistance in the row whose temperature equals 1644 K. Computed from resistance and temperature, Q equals 0.8504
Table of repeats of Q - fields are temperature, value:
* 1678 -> 2.903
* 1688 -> 2.165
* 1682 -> 2.683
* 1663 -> 2.415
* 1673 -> 3.131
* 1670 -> 3.166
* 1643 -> 0.9286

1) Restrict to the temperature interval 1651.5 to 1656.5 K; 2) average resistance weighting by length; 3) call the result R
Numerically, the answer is 1.03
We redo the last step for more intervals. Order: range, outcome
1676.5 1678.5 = 2.88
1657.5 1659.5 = 1.74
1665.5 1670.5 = 3.02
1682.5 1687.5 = 2.45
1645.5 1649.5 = 0.727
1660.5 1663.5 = 2.26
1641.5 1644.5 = 0.933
